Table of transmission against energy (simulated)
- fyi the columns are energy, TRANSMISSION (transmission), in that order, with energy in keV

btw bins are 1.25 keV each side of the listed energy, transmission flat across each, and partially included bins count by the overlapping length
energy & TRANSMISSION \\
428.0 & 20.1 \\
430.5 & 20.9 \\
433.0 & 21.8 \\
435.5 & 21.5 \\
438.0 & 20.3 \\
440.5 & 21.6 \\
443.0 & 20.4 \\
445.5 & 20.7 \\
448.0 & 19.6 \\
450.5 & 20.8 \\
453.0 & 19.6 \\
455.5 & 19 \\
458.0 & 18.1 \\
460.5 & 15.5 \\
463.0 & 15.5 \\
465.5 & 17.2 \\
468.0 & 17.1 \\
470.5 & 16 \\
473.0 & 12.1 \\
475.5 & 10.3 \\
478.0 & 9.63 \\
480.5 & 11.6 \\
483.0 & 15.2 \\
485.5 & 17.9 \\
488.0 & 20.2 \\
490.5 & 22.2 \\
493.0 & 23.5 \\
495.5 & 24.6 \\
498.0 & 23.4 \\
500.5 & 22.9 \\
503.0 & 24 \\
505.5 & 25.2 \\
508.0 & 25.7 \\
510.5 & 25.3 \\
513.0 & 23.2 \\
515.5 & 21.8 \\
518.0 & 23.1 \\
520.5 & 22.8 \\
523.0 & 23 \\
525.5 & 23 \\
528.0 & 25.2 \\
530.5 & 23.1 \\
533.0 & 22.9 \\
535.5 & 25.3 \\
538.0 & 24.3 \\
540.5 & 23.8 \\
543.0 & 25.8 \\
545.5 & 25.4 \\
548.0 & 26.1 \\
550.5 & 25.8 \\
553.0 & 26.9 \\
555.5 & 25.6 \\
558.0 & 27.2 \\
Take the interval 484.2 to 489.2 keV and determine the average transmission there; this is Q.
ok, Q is 19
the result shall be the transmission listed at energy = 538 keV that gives 24.3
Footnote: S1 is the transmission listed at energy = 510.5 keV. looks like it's 25.3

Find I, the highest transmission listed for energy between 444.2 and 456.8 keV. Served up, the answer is 20.8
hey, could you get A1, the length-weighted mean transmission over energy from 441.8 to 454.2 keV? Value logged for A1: 20.2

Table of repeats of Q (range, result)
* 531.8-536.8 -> 24.1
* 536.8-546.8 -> 24.8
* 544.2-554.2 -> 26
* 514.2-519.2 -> 22.5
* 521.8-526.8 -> 23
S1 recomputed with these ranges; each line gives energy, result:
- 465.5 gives 17.2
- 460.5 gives 15.5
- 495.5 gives 24.6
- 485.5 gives 17.9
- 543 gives 25.8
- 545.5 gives 25.4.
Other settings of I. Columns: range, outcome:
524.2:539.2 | 25.3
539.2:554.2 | 26.9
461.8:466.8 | 17.2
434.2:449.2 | 21.6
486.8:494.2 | 23.5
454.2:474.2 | 19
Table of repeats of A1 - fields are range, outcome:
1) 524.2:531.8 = 23.8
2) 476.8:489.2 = 14.9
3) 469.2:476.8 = 12.8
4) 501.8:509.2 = 25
